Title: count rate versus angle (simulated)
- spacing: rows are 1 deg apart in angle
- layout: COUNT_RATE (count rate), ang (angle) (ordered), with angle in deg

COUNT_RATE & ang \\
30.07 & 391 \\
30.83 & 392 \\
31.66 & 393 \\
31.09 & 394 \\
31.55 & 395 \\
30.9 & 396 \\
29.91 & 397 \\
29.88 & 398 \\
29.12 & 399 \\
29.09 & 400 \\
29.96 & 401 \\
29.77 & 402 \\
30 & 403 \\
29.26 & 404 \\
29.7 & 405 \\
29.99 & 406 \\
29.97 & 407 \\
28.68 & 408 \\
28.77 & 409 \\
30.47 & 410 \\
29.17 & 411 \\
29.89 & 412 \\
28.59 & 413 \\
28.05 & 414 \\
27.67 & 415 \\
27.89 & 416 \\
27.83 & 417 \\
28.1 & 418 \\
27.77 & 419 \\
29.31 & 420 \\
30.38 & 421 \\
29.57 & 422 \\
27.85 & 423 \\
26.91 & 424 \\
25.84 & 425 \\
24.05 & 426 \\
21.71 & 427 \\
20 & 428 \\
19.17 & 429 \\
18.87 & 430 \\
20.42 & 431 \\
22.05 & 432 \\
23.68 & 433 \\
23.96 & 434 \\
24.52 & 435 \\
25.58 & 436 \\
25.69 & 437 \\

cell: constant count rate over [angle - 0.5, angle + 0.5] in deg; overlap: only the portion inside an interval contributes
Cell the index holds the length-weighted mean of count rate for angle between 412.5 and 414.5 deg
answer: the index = 28.3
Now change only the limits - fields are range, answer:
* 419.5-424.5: 28.8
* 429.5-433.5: 21.3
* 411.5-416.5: 28.4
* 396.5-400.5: 29.5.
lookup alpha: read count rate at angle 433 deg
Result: 23.68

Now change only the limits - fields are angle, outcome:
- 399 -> 29.12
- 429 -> 19.17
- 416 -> 27.89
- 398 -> 29.88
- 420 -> 29.31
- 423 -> 27.85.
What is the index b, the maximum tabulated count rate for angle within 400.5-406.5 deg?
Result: 30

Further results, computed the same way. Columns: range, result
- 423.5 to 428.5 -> 26.91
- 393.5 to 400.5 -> 31.55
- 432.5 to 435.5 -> 24.52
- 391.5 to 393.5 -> 31.66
